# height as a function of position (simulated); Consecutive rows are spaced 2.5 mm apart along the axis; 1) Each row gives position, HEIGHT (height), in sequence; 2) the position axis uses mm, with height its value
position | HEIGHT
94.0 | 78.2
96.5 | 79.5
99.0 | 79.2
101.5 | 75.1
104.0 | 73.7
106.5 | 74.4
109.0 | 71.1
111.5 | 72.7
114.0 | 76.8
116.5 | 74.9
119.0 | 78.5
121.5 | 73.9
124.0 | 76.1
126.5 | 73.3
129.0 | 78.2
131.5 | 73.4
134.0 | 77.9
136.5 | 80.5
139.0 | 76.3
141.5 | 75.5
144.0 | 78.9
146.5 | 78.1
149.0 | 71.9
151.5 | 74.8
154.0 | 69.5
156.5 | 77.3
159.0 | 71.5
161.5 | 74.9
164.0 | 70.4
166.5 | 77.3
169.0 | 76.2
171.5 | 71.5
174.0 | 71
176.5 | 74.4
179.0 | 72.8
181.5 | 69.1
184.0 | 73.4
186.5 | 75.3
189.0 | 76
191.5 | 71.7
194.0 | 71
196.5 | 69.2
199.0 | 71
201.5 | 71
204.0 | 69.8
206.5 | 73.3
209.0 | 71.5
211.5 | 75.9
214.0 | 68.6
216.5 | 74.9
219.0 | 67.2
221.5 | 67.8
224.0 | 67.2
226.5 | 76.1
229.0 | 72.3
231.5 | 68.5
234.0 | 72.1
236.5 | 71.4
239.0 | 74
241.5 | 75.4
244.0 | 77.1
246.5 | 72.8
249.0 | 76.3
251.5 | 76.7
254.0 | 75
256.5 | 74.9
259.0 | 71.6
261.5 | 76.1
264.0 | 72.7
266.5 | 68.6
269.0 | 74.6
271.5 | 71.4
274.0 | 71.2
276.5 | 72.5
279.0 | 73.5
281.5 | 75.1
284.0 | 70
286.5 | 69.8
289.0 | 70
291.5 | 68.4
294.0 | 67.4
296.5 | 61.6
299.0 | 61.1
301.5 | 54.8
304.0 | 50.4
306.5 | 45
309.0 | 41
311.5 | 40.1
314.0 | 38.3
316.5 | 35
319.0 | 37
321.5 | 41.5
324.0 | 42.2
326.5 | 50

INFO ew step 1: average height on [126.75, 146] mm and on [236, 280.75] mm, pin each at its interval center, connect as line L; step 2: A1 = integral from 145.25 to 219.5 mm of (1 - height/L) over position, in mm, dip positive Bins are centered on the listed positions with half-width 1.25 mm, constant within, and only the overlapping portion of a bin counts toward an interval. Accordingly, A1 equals 3.0 mm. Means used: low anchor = 77.1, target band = 72.7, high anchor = 73.7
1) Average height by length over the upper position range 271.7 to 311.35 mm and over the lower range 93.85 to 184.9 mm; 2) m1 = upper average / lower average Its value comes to 0.84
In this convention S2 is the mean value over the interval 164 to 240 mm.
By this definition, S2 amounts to 72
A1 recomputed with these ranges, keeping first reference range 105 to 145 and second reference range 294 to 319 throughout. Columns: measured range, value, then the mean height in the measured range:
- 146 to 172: -1.2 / 73.9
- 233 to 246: -3.5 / 74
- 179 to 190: -1.1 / 73.3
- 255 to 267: -4.0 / 73.1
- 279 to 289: -3.9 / 71.7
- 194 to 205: -1.0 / 70.3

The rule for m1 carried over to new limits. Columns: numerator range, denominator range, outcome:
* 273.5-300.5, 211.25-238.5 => 0.97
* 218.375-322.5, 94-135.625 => 0.86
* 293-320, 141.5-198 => 0.66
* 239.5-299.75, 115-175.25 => 0.96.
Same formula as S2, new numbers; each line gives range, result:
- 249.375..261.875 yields 74.9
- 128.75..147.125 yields 77.3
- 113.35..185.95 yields 74.8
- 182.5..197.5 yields 72.8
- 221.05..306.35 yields 70.2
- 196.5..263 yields 72.6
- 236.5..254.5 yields 75.1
